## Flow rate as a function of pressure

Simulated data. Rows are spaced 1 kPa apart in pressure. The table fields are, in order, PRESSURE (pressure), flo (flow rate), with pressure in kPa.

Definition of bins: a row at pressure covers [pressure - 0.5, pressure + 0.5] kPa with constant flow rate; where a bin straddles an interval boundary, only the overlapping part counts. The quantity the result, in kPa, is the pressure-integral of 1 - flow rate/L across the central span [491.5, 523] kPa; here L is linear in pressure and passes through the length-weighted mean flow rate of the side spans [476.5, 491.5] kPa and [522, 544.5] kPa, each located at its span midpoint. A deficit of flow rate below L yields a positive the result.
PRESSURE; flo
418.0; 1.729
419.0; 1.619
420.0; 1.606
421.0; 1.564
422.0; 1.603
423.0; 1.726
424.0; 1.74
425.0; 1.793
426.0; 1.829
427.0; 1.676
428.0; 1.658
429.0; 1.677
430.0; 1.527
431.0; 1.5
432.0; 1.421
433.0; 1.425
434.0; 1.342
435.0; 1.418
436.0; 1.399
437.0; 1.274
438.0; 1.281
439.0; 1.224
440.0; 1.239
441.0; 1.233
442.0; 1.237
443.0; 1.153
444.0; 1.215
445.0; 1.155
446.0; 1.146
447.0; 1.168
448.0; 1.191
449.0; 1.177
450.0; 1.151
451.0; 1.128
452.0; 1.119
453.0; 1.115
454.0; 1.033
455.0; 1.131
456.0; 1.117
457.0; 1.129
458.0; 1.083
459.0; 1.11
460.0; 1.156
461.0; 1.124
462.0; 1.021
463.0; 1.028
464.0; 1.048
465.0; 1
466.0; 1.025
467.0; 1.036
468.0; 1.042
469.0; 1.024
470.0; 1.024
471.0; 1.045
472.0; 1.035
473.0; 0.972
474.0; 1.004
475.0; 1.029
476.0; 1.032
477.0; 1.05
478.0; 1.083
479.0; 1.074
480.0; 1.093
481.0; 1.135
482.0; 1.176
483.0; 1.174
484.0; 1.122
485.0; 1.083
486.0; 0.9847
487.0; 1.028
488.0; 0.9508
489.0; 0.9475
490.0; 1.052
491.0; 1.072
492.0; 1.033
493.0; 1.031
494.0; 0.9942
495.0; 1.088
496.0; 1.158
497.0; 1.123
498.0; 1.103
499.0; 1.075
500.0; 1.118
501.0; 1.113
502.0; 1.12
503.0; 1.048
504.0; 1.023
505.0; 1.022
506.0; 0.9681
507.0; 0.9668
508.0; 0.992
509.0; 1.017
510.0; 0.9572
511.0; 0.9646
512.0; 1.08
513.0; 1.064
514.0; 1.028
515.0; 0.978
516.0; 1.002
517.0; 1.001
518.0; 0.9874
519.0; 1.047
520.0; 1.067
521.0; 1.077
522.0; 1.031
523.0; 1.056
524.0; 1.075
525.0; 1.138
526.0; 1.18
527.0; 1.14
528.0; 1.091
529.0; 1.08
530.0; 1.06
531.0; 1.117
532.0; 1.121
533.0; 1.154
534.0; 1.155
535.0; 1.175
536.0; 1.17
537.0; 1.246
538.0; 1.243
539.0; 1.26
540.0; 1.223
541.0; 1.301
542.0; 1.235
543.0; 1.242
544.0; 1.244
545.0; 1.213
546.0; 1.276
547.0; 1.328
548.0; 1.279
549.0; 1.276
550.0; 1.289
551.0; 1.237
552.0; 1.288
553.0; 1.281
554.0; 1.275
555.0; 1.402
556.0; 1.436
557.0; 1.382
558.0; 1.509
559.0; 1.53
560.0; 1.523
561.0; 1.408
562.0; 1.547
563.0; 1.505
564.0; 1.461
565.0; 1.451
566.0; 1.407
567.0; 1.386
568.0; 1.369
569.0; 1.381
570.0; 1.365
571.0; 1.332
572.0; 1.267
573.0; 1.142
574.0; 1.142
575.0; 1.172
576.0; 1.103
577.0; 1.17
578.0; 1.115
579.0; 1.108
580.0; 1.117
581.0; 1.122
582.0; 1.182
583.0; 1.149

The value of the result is 2.0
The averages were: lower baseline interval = 1.07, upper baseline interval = 1.17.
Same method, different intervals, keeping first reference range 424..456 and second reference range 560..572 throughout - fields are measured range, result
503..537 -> 7.90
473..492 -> 4.20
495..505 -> 2.02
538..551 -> 1.30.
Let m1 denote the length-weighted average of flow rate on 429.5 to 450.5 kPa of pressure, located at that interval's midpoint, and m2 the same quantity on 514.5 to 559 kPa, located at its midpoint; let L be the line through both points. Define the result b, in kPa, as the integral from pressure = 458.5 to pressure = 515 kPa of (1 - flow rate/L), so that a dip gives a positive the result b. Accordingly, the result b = 8.57 kPa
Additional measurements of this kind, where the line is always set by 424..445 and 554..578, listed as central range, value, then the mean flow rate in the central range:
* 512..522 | 2.6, 1.03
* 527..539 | 2.0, 1.15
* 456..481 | 6.3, 1.06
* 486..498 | 3.0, 1.04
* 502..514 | 3.2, 1.01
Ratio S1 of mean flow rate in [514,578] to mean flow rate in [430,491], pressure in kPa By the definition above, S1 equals 1.09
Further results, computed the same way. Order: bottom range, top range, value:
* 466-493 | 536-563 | 1.26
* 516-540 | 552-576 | 1.23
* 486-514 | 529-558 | 1.20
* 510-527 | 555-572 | 1.36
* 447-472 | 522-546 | 1.08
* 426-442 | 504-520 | 0.71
